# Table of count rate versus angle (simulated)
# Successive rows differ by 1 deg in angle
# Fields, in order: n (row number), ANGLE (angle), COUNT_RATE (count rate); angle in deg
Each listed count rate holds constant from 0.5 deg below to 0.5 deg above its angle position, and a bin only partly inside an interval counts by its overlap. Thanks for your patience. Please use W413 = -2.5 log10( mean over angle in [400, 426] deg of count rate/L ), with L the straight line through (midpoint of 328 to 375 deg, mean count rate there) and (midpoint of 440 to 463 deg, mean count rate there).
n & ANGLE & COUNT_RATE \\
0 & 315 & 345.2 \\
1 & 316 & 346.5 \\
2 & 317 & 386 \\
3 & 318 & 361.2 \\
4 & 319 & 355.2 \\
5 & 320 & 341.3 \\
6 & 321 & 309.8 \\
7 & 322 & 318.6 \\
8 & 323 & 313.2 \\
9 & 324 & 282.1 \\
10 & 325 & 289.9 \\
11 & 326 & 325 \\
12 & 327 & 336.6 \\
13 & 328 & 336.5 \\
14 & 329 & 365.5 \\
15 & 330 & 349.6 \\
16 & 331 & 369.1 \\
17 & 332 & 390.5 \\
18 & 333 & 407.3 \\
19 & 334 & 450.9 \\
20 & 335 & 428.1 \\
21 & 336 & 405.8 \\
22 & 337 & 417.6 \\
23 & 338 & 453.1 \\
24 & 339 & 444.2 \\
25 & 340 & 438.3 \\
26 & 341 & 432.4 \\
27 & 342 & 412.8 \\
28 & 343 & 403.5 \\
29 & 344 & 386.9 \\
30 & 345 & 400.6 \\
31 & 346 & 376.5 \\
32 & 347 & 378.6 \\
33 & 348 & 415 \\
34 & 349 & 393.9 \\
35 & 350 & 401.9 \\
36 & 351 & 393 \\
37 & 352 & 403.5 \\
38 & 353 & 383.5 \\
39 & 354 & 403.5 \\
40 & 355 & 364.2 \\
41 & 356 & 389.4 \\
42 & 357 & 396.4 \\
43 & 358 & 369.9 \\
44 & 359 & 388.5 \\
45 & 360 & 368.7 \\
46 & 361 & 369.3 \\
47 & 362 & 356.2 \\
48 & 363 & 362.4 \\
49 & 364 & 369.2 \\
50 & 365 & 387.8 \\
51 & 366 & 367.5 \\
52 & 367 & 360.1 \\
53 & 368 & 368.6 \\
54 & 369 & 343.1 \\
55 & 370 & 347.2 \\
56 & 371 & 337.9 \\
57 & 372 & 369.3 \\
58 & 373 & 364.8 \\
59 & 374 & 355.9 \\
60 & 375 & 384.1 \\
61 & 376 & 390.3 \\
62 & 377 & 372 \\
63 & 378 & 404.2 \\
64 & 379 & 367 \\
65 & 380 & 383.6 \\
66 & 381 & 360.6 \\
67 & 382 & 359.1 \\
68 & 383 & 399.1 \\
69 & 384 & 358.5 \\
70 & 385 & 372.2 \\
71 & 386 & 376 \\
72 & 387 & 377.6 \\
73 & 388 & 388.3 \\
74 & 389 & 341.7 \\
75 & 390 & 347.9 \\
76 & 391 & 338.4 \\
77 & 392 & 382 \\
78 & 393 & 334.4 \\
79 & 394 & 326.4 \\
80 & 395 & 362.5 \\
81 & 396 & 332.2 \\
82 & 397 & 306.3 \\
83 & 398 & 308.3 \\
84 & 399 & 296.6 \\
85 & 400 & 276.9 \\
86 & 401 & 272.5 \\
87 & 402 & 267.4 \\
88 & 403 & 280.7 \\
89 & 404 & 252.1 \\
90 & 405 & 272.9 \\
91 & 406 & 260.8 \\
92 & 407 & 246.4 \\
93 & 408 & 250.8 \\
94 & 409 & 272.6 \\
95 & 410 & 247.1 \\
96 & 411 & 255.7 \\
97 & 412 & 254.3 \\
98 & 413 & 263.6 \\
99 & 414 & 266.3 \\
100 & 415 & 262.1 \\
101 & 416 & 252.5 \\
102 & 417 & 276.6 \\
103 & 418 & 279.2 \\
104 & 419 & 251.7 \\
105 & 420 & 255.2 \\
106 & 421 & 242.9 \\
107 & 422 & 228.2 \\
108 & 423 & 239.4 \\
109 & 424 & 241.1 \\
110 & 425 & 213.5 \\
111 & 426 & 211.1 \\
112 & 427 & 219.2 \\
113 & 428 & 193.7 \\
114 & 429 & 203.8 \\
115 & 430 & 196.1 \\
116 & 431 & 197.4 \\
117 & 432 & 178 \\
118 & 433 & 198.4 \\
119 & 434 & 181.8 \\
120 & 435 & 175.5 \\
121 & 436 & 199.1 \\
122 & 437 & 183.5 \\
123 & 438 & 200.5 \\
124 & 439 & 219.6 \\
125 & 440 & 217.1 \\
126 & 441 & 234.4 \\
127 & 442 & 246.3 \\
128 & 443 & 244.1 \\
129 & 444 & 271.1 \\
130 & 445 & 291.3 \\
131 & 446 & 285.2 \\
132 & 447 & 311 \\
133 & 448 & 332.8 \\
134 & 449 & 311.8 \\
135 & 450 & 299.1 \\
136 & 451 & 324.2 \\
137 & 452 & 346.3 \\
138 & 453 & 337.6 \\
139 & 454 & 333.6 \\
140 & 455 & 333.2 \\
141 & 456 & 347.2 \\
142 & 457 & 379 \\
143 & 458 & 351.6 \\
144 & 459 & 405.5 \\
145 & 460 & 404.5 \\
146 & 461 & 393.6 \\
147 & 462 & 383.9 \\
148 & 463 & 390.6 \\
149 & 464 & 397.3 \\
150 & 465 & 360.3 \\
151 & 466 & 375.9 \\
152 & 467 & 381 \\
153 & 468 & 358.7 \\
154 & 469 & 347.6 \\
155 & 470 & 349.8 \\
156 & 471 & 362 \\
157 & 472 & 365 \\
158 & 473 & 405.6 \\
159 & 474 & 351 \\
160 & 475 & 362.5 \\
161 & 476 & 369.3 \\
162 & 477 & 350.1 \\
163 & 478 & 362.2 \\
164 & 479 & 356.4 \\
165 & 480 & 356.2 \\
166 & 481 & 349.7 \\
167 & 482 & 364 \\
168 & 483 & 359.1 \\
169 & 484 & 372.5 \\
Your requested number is 0.34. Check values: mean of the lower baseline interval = 387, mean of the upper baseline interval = 325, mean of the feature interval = 256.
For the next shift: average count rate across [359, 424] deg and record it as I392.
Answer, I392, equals 322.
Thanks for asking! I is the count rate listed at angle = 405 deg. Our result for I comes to 272.9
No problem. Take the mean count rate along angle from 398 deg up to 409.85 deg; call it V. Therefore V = 269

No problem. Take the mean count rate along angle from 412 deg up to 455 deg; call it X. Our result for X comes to 249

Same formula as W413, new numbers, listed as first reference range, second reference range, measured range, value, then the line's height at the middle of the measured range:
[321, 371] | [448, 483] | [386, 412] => 0.21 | 371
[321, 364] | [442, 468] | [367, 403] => 0.05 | 367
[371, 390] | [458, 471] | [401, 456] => 0.43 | 375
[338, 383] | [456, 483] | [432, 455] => 0.39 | 373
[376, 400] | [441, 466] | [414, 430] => 0.41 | 345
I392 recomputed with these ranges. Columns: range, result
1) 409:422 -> 258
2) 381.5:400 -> 348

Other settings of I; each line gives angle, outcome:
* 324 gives 282.1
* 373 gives 364.8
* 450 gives 299.1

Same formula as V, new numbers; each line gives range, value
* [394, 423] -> 272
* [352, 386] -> 372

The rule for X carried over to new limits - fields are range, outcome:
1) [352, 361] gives 383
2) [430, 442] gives 201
